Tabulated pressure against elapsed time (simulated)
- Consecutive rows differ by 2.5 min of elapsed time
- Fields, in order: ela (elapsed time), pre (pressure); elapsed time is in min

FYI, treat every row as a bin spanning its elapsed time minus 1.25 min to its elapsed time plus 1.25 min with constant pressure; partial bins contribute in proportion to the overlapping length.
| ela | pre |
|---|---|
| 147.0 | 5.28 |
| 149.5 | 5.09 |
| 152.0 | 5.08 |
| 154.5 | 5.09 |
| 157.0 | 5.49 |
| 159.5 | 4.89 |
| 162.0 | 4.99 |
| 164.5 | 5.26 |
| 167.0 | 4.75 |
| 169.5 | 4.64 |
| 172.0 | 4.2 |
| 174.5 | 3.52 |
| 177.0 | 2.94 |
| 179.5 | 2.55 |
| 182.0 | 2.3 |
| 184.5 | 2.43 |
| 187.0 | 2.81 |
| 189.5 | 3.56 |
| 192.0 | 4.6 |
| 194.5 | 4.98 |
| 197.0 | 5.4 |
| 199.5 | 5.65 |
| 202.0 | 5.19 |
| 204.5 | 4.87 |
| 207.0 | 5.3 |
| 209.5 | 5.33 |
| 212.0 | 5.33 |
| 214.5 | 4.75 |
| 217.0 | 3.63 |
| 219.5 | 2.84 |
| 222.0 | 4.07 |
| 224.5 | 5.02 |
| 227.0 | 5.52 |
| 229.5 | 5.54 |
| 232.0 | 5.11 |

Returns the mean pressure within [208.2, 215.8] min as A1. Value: 5.13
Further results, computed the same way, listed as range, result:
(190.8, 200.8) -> 5.16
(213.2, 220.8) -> 3.75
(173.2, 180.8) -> 3.01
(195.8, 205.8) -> 5.28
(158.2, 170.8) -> 4.91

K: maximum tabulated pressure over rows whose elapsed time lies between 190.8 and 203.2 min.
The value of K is 5.65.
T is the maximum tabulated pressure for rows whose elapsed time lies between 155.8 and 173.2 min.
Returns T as 5.49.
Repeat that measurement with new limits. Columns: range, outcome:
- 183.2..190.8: 3.56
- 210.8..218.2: 5.33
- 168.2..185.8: 4.64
